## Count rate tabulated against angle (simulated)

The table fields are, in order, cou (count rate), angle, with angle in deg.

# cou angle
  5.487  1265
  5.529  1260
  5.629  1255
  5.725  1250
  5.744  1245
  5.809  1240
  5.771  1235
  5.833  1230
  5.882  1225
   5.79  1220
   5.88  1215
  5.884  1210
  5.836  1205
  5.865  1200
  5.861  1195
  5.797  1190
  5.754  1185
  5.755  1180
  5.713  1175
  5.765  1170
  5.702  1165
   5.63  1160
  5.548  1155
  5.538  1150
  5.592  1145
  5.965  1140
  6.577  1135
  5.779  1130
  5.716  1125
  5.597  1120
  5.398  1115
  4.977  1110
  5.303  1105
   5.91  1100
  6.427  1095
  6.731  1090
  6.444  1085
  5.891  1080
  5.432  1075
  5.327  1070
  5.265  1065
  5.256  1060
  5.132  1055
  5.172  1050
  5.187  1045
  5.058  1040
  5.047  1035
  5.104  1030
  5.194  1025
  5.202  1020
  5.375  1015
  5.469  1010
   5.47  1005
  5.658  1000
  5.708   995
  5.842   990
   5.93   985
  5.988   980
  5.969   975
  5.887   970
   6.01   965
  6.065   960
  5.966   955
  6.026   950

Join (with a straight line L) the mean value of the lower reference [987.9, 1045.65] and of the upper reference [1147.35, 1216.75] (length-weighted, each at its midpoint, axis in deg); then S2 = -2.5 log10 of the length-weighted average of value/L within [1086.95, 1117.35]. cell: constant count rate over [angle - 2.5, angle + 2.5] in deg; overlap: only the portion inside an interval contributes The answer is -0.05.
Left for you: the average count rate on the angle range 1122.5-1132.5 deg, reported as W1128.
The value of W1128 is 5.75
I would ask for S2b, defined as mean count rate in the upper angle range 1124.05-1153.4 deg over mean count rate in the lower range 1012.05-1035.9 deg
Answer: 1.13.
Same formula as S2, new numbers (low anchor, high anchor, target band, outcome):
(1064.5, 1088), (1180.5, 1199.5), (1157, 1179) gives 0.017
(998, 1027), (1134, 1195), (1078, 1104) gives -0.119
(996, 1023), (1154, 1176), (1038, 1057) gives 0.074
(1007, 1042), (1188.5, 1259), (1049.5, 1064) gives 0.023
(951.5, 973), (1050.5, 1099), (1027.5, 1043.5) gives 0.150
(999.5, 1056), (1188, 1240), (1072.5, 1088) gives -0.102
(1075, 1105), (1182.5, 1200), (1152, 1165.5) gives 0.057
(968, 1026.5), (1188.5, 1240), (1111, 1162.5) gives 0.011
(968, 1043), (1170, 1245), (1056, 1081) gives 0.044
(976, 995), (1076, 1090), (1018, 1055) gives 0.178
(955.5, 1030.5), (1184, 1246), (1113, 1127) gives 0.037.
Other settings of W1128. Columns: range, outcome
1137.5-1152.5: 5.7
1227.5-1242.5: 5.8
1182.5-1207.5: 5.82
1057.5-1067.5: 5.26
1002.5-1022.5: 5.38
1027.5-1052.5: 5.11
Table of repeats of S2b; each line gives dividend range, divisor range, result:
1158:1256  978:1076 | 1.07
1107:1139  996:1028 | 1.05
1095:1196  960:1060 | 1.04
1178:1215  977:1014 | 1.02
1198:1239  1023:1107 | 1.06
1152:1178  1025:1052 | 1.11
